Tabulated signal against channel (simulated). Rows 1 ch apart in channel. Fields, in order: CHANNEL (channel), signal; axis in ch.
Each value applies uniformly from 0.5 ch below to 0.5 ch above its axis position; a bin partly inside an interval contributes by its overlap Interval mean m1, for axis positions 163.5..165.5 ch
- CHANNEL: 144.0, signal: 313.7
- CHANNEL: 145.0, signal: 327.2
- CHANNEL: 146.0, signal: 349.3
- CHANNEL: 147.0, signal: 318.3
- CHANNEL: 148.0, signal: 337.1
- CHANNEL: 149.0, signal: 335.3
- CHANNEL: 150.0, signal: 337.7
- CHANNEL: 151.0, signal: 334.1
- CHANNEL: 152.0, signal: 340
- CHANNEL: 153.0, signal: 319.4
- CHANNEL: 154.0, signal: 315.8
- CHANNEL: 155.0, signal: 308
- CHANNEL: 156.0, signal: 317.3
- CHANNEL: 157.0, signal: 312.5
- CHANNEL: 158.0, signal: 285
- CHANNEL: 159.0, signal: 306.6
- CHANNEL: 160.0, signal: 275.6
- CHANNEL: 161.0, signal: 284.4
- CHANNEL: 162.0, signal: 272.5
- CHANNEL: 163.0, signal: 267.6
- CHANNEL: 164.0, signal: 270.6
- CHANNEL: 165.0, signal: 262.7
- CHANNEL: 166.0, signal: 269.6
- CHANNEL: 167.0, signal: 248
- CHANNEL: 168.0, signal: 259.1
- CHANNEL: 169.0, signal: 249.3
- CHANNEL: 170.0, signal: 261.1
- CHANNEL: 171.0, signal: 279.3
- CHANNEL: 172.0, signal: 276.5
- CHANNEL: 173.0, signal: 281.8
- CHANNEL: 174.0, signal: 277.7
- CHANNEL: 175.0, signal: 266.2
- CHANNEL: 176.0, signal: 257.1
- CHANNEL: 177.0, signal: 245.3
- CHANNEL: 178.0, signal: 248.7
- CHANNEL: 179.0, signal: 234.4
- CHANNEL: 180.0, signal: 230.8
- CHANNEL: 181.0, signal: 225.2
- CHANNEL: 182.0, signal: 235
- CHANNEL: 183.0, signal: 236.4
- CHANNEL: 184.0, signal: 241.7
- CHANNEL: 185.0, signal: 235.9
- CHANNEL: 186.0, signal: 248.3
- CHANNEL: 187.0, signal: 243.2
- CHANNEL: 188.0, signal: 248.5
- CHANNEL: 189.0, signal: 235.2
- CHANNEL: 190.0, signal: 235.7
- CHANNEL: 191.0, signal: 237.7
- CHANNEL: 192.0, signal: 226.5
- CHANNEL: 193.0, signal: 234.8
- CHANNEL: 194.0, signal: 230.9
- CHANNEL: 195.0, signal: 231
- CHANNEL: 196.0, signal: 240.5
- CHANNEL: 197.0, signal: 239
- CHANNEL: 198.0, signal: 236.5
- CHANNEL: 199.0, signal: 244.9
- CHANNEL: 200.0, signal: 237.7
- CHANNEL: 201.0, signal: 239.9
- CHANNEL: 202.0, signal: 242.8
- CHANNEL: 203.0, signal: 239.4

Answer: 267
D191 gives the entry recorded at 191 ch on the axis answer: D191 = 237.7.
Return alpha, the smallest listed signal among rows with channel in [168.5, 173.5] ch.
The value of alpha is 249.3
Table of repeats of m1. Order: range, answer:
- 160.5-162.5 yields 278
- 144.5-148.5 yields 333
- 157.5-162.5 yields 285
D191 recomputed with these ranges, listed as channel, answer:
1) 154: 315.8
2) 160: 275.6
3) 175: 266.2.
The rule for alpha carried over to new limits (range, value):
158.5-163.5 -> 267.6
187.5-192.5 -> 226.5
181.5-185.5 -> 235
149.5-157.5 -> 308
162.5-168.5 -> 248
